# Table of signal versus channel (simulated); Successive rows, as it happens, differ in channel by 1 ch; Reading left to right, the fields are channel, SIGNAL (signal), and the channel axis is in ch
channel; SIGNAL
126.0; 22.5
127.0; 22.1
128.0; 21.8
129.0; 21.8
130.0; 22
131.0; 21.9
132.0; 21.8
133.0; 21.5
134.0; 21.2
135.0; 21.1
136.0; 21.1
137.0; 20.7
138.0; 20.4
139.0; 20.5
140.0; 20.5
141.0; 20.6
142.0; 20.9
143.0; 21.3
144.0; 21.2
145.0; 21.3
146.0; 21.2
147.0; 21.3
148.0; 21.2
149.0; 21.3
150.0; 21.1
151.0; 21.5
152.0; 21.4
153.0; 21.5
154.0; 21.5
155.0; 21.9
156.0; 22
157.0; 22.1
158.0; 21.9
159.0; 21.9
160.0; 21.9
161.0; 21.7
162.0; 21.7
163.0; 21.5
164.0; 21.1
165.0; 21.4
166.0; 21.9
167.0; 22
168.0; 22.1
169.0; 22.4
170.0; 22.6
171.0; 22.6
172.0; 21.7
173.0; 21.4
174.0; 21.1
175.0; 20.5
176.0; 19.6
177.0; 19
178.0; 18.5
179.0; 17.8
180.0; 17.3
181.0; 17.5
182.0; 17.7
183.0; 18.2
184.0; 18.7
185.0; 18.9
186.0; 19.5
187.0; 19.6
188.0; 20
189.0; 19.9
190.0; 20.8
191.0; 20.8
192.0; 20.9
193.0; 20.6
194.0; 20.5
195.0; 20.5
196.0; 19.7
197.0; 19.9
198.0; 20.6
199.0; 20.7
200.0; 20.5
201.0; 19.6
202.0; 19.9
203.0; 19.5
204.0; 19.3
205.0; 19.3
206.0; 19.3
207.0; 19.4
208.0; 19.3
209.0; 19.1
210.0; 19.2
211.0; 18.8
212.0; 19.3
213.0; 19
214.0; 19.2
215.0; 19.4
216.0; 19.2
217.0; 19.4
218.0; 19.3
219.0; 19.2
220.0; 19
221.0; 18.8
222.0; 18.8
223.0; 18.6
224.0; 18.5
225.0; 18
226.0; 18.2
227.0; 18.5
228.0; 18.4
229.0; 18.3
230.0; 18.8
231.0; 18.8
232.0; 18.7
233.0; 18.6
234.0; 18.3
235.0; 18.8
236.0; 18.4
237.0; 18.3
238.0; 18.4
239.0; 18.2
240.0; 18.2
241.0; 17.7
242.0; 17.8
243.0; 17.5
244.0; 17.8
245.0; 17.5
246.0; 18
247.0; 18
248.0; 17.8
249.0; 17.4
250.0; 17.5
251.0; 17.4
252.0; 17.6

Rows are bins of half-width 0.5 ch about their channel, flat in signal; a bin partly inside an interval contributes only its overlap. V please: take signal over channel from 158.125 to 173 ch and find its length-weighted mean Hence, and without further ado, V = 21.9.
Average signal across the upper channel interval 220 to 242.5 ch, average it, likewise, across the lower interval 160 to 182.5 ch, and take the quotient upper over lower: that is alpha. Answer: 0.89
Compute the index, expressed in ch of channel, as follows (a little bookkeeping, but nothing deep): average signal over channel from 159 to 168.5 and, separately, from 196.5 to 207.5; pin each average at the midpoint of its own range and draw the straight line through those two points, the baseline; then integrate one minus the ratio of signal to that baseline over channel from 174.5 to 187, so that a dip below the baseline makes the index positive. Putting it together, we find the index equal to 1.3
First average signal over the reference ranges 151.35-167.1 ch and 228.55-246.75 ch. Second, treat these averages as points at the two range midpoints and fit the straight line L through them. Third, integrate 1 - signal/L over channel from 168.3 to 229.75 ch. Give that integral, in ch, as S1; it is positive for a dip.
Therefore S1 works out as 1.2 ch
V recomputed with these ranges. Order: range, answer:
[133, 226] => 20.3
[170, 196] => 19.8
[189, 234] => 19.4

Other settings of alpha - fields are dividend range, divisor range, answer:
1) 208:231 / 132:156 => 0.89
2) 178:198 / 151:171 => 0.89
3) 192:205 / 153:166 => 0.93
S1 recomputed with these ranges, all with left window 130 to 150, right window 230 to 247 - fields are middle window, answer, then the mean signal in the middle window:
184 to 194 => -0.20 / 20.1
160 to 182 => -0.52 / 20.7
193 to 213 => -0.47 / 19.7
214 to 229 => -0.08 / 18.8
